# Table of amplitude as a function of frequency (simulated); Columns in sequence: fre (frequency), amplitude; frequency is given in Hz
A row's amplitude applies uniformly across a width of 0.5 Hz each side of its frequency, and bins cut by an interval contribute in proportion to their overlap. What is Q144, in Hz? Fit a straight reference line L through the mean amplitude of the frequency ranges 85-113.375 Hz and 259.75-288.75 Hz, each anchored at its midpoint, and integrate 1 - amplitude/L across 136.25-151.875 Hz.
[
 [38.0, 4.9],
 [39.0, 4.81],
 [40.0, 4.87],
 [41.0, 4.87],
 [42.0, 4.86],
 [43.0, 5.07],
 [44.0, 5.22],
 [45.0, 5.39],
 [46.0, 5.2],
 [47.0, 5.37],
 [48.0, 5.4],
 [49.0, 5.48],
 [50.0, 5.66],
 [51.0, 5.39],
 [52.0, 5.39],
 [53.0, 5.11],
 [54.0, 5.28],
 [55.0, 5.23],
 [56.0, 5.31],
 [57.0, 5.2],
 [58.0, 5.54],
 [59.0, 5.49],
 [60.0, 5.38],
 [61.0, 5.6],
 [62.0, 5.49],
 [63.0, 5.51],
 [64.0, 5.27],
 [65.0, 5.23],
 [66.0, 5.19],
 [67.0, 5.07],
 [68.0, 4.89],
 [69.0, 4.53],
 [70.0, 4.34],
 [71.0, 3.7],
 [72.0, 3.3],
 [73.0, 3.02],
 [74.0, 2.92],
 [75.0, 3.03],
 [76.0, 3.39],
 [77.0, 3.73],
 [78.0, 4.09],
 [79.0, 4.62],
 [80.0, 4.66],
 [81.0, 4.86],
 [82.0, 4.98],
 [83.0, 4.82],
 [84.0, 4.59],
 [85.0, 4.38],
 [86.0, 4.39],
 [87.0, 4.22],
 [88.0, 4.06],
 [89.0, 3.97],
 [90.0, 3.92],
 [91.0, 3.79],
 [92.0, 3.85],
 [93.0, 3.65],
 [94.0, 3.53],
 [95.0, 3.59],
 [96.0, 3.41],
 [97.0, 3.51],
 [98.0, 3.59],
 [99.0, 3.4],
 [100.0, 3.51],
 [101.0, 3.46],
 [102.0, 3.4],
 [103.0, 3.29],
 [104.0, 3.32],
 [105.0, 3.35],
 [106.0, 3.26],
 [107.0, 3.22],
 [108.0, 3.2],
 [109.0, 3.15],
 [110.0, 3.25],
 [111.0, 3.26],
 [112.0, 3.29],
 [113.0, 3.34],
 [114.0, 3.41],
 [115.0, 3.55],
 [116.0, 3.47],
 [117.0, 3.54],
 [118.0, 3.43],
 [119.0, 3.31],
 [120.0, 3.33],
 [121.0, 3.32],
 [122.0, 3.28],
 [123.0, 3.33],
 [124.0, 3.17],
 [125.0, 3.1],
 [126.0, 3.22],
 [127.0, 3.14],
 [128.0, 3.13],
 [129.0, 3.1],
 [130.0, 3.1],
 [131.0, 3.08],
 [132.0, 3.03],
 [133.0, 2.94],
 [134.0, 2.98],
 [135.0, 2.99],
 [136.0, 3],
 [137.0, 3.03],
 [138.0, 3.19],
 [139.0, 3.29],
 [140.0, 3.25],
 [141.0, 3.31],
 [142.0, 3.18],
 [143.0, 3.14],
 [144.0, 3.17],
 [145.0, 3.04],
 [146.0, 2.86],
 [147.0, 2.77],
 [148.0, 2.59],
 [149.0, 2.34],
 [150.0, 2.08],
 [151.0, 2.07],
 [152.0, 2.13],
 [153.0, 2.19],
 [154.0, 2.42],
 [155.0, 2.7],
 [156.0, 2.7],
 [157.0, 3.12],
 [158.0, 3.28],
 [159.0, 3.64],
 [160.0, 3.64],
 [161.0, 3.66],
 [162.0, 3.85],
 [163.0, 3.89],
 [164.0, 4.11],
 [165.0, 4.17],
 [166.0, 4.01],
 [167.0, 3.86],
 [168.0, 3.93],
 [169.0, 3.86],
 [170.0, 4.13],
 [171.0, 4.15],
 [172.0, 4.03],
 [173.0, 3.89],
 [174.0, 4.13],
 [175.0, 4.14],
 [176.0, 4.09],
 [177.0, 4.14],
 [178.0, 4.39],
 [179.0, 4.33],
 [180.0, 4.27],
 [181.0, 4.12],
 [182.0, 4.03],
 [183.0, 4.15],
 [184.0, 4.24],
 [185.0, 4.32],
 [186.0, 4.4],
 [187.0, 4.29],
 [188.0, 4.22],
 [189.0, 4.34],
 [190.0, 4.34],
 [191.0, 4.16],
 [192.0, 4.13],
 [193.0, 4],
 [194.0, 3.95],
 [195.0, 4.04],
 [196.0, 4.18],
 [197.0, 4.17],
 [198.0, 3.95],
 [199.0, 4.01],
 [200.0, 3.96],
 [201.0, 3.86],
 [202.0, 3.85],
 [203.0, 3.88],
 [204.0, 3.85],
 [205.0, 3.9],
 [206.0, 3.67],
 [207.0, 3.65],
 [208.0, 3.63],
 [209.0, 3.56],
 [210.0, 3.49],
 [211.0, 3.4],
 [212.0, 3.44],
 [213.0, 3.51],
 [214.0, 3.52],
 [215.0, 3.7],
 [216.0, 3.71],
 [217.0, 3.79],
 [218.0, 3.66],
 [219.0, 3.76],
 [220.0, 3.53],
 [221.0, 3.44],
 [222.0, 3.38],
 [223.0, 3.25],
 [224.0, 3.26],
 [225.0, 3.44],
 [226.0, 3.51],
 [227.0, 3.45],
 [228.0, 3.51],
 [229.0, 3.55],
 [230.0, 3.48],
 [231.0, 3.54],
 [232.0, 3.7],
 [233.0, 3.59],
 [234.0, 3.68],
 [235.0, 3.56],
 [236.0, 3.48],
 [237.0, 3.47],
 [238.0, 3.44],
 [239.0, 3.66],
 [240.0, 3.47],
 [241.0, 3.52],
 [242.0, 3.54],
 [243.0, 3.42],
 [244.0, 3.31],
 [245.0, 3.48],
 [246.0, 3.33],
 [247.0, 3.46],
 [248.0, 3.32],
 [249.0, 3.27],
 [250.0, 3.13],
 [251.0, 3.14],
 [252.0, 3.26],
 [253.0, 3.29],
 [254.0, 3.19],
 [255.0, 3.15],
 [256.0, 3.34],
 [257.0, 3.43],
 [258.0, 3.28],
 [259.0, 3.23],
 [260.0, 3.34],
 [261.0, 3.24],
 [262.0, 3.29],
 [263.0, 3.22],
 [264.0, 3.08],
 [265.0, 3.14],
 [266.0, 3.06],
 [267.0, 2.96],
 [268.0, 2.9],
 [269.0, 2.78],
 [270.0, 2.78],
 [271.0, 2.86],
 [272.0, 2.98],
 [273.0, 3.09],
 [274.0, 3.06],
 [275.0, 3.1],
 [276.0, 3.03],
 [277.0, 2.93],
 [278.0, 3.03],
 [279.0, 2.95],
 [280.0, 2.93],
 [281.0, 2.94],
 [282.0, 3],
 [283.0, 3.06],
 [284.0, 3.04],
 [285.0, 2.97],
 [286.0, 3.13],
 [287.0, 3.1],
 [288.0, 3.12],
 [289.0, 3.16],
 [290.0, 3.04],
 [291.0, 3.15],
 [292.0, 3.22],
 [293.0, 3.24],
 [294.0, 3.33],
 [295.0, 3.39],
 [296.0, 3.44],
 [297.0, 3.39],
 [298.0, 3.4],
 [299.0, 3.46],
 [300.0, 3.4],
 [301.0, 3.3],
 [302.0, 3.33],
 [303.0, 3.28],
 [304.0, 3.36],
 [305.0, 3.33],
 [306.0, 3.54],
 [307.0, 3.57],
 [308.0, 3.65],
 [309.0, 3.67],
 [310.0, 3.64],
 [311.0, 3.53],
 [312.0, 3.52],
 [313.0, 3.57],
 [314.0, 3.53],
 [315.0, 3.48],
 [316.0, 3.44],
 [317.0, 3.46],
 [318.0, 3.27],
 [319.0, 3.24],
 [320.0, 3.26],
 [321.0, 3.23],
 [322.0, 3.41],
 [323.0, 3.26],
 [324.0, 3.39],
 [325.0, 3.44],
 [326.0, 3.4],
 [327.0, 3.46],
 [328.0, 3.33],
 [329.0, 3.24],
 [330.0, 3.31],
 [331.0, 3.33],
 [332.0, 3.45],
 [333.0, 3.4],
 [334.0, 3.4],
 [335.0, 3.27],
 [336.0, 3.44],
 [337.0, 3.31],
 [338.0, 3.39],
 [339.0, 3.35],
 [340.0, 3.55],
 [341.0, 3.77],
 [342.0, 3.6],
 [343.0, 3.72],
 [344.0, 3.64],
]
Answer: 2.5 Hz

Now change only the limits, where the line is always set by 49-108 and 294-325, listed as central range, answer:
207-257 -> 3.4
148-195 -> 2.5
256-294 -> 5.0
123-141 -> 4.3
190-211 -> -0.3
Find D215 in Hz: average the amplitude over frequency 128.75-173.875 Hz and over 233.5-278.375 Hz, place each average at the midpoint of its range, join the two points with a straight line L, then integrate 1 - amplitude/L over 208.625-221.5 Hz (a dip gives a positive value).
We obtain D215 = -1.4 Hz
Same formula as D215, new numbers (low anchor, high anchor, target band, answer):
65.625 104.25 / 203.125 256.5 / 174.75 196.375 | -3.4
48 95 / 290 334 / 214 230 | 1.3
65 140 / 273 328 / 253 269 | 0.8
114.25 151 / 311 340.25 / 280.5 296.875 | 0.9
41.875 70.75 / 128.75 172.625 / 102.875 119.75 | 3.0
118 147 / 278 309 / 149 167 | 0.0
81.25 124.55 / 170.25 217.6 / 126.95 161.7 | 7.6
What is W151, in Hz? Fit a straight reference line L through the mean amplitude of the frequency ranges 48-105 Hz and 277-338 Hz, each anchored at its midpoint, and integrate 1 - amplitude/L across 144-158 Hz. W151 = 5.03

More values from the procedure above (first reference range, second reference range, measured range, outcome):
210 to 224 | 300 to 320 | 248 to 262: 1.0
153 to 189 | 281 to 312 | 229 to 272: 2.6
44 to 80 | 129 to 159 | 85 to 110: 2.5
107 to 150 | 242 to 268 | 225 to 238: -1.2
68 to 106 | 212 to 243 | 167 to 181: -1.7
